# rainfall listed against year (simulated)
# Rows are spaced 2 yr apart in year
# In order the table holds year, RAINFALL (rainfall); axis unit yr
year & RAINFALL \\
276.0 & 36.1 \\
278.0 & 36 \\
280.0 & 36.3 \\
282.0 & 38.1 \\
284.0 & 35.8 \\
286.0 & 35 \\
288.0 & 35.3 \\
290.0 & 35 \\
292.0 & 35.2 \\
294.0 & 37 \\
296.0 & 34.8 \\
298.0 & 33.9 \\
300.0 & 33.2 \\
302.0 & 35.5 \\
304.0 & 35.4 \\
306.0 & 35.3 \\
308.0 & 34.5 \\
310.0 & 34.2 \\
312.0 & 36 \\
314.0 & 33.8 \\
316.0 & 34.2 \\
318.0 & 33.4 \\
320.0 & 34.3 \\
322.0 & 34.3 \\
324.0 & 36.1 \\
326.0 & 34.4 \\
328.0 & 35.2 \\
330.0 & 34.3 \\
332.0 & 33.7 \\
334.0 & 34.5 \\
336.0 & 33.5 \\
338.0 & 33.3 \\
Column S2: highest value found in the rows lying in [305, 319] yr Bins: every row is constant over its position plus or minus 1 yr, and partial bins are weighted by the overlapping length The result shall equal 36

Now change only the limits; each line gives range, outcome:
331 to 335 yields 34.5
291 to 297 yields 37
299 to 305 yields 35.5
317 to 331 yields 36.1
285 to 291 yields 35.3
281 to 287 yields 38.1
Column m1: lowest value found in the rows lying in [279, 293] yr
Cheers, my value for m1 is 35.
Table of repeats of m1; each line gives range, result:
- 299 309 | 33.2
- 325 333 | 33.7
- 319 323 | 34.3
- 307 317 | 33.8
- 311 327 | 33.4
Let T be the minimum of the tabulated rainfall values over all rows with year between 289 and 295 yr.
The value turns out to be 35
